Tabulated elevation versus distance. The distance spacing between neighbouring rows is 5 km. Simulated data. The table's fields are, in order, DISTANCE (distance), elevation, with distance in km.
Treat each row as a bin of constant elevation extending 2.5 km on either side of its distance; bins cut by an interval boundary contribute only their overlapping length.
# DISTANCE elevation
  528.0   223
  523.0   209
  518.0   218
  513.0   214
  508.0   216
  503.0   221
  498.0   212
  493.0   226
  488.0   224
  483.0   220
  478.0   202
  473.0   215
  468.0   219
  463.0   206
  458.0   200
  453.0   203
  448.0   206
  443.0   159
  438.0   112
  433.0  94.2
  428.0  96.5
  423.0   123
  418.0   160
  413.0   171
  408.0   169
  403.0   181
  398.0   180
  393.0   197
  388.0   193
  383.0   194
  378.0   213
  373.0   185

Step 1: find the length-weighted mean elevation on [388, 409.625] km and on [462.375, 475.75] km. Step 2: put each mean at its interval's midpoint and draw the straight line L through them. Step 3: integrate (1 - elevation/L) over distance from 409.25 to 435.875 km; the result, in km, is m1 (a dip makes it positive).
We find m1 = 8.6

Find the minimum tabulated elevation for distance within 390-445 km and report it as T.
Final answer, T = 94.2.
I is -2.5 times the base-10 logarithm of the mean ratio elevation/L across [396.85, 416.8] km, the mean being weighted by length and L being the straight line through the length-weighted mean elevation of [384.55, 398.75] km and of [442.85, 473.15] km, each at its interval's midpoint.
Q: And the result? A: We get 0.12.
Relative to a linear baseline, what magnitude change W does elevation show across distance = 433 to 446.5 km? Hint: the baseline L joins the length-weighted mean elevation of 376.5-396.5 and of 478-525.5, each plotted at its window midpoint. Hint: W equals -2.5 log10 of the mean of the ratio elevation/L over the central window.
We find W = 0.48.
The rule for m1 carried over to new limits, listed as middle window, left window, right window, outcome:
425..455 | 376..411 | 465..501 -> 8.9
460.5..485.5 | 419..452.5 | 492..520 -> -4.6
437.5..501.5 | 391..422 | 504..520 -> -1.2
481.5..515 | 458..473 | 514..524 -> -1.0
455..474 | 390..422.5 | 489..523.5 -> -1.0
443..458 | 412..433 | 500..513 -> -3.5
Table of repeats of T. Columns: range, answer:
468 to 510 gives 202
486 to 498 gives 212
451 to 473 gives 200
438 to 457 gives 112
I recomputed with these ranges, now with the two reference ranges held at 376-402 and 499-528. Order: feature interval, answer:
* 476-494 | -0.03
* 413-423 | 0.28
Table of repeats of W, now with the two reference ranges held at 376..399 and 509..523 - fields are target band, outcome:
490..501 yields -0.038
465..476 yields -0.039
